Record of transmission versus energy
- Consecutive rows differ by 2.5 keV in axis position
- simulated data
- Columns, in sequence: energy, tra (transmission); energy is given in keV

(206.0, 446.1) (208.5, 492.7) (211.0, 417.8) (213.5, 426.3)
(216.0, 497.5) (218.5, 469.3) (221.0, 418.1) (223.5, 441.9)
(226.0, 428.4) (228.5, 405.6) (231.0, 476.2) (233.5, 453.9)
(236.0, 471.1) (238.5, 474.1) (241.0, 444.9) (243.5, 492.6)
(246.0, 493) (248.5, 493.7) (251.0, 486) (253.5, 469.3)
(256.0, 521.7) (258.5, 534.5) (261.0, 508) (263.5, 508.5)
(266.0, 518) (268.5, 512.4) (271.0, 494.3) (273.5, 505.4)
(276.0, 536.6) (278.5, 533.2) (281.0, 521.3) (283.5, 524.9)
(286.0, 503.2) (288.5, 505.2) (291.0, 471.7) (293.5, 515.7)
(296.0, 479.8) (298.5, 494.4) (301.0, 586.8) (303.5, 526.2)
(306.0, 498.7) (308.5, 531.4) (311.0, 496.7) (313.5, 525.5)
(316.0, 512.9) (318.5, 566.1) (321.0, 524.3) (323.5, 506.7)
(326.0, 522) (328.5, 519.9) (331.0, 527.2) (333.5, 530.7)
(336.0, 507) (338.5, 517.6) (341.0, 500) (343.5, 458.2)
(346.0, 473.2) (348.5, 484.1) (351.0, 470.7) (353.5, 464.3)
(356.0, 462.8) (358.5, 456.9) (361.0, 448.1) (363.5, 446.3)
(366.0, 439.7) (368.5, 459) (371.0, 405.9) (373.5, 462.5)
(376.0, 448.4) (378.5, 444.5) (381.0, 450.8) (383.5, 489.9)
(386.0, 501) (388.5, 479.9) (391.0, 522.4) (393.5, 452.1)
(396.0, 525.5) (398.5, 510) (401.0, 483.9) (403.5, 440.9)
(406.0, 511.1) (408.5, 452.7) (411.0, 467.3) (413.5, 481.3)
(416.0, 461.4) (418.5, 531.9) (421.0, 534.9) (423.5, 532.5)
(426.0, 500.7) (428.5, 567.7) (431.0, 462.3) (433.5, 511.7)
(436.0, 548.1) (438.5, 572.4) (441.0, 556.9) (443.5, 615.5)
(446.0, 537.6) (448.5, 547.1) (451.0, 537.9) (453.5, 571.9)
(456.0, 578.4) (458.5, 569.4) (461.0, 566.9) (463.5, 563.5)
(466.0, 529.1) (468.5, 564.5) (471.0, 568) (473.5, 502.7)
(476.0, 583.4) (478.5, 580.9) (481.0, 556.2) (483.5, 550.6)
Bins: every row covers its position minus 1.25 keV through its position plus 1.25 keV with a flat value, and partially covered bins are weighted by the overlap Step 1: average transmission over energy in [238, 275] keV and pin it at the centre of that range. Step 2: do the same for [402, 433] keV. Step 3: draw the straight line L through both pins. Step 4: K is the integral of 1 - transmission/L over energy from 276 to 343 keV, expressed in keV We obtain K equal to -2.7 keV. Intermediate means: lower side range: 498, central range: 517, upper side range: 496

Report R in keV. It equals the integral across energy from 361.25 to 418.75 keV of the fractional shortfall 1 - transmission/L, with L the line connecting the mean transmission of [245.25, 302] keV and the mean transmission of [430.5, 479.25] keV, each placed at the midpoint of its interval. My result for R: 7.2 keV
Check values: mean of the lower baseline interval 509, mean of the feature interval 471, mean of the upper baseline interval 555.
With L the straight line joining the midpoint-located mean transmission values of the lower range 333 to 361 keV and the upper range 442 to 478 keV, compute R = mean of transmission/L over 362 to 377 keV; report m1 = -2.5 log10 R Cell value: 0.123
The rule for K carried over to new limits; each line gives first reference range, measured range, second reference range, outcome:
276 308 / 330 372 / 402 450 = 3.44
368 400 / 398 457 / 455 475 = -0.38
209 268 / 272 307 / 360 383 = -3.93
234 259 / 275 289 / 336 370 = -1.20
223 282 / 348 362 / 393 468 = 1.27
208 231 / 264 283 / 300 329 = -1.02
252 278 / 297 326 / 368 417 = -1.56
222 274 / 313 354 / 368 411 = -2.61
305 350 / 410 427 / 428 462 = 1.30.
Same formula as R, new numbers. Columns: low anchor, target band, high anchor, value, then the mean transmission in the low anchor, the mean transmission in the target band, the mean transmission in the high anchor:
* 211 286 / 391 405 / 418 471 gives 1.2 keV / 484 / 487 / 548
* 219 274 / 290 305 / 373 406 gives -1.1 keV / 479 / 513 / 479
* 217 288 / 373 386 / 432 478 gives 1.7 keV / 487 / 463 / 557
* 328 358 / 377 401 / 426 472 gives 1.5 keV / 491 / 486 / 552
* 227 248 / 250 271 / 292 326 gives -1.1 keV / 465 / 507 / 520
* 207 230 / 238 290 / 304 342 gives -2.9 keV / 445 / 504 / 519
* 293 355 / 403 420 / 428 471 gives 1.9 keV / 509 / 481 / 553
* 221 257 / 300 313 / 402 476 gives -1.0 keV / 466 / 527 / 531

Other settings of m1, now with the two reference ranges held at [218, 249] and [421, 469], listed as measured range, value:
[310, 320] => -0.07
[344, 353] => 0.07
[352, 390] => 0.13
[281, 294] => -0.05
